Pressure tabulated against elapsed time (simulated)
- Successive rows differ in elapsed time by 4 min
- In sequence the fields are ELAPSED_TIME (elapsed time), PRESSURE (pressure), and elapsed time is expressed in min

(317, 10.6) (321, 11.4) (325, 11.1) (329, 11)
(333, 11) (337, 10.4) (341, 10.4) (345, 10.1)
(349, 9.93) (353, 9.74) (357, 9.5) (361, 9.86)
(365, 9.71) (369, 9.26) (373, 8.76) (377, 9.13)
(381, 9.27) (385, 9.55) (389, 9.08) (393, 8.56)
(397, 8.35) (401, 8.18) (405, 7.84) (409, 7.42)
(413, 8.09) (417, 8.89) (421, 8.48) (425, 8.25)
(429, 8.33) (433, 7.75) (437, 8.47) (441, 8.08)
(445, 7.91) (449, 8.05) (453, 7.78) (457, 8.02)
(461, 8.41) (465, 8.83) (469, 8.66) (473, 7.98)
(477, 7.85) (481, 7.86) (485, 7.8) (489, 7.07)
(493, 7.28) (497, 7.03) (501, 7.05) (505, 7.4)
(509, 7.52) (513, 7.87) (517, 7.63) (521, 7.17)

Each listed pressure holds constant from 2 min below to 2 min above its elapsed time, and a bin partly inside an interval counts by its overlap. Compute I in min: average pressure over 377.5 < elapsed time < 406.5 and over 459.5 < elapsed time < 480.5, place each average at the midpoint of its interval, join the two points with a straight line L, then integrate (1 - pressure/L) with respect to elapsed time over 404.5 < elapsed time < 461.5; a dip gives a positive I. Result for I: 2.6 min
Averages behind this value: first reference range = 8.73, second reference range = 8.31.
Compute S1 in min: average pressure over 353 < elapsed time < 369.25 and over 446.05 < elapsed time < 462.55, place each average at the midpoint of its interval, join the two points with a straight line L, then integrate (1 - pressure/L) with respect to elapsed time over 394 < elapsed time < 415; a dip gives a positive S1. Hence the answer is 2.1 min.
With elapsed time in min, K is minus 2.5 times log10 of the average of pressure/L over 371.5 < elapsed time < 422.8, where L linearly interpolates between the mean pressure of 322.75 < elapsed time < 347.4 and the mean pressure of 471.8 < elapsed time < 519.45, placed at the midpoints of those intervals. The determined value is 0.10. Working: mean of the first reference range 10.7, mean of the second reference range 7.52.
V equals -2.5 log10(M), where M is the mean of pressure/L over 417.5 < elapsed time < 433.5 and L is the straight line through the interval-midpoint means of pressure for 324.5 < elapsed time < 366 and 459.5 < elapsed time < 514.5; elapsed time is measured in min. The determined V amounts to 0.07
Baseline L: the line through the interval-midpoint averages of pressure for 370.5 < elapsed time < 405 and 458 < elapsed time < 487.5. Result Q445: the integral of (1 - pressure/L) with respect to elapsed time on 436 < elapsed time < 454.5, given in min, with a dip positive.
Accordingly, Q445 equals 0.74 min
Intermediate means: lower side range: 8.81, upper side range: 8.17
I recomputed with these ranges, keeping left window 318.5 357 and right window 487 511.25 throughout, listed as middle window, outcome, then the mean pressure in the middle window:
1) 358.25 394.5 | 1.75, 9.26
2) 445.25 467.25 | -0.28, 8.2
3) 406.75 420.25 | 1.21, 8.16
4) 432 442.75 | 0.45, 8.13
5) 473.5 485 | -0.34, 7.86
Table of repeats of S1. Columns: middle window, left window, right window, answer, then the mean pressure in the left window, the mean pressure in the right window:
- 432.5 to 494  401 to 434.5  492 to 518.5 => -2.0 min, 8.14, 7.4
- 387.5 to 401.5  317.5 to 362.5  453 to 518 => 1.3 min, 10.4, 7.77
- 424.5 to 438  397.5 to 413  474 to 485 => -0.5 min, 7.9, 7.86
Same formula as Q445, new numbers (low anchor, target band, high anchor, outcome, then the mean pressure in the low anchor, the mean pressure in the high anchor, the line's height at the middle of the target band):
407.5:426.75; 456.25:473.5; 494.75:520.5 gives -1.42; 8.25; 7.4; 7.8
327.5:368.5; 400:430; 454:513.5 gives 2.60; 10.1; 7.77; 8.96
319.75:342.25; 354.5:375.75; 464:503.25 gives 1.59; 10.9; 7.71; 10.2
